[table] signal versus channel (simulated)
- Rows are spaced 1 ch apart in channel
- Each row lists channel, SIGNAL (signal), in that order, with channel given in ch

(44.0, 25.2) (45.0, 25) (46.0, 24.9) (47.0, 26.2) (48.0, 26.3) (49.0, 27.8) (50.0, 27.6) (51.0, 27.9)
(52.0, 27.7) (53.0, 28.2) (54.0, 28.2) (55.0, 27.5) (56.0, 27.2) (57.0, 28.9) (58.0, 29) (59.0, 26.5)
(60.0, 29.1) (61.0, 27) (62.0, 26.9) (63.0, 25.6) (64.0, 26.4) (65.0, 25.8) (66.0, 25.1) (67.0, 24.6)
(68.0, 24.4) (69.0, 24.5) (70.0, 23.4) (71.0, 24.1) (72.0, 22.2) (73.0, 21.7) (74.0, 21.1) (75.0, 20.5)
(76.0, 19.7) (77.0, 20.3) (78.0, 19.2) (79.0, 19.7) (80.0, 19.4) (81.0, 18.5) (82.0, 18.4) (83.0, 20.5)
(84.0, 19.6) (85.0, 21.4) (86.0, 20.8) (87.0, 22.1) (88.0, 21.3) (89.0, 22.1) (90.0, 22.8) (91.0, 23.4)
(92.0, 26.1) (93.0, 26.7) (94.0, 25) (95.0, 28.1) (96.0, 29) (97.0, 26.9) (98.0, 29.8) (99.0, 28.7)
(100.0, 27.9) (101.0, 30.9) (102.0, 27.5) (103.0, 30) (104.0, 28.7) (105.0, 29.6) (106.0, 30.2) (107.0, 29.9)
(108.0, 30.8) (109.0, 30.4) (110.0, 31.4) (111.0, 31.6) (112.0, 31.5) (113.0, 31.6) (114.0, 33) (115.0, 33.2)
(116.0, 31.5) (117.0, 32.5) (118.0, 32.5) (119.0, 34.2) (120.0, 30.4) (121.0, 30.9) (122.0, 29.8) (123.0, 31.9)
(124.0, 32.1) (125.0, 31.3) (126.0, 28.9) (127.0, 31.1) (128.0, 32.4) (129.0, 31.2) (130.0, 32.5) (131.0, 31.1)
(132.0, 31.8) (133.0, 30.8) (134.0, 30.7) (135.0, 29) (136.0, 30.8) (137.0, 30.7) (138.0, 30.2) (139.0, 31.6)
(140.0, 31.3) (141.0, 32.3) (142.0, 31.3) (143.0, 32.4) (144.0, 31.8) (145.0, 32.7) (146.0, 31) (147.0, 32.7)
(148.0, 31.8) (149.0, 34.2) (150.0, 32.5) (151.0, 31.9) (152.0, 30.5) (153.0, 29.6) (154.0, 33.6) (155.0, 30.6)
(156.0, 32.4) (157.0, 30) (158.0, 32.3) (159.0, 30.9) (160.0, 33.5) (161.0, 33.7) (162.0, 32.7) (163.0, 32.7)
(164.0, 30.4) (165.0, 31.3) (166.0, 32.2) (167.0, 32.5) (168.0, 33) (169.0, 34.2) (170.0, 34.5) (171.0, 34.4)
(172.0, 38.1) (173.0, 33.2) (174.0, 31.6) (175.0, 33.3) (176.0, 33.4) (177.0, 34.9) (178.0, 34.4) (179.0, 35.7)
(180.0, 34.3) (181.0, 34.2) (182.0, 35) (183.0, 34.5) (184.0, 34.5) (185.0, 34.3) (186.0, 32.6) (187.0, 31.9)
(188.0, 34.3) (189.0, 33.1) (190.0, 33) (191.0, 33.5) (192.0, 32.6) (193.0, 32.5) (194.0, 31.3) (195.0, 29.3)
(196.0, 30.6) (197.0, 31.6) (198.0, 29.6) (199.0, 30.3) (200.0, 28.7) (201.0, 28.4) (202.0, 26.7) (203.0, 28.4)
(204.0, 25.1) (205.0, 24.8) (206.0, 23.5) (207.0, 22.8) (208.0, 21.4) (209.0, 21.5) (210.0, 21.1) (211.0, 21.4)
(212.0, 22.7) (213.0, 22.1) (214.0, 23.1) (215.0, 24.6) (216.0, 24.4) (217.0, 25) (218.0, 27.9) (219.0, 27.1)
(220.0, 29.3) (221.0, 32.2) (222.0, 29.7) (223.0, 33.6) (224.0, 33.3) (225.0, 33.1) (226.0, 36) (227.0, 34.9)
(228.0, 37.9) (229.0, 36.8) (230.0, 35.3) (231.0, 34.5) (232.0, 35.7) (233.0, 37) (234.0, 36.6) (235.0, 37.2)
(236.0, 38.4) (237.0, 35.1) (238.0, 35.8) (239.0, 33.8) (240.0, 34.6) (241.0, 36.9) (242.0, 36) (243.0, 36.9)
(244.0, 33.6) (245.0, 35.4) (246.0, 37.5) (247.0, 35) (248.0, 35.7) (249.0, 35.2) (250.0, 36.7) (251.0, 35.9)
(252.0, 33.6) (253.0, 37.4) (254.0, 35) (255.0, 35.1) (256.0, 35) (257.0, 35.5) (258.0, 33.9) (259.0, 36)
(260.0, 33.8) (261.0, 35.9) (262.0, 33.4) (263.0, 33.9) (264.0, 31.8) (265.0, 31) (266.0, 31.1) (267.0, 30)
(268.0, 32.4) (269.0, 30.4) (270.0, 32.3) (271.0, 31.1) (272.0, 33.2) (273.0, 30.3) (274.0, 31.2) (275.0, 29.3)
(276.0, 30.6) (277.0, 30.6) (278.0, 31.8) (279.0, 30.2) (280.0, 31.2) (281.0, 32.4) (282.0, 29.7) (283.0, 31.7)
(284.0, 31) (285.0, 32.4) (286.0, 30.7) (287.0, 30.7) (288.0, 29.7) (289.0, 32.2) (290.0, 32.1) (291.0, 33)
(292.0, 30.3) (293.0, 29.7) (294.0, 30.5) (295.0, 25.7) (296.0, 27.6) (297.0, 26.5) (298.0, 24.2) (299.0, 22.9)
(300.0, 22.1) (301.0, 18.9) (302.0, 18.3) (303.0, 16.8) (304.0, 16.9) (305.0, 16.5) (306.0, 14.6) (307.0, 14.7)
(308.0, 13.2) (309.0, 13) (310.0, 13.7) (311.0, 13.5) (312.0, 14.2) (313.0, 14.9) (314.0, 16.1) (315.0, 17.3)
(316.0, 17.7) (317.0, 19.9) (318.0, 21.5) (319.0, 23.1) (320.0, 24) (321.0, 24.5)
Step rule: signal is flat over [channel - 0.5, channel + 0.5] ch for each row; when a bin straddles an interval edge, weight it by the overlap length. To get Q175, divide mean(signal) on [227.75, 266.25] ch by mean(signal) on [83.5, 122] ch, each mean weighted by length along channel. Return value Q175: 1.25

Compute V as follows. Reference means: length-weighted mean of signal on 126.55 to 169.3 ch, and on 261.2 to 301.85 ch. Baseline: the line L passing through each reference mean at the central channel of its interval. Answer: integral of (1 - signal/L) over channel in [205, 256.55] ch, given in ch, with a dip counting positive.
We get -2.2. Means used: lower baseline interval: 31.8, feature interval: 31.9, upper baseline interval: 29.9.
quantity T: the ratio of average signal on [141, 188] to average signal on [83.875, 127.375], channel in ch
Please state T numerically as 1.1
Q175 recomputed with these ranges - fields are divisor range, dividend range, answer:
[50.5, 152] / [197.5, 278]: 1.13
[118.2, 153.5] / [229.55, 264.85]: 1.13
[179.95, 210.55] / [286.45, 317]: 0.72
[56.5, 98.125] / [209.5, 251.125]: 1.37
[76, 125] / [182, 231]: 1.09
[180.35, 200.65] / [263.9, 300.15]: 0.93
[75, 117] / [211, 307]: 1.19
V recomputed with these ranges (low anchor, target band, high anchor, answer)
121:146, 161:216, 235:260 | 4.7 ch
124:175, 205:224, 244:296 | 4.0 ch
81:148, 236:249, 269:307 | -3.5 ch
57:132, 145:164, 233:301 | -2.1 ch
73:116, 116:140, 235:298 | -3.7 ch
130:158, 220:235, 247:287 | -1.1 ch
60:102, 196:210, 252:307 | 0.5 ch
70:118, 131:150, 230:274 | -2.1 ch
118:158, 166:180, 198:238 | -1.6 ch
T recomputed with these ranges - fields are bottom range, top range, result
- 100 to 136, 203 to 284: 1.03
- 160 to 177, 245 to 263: 1.06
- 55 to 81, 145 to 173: 1.35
